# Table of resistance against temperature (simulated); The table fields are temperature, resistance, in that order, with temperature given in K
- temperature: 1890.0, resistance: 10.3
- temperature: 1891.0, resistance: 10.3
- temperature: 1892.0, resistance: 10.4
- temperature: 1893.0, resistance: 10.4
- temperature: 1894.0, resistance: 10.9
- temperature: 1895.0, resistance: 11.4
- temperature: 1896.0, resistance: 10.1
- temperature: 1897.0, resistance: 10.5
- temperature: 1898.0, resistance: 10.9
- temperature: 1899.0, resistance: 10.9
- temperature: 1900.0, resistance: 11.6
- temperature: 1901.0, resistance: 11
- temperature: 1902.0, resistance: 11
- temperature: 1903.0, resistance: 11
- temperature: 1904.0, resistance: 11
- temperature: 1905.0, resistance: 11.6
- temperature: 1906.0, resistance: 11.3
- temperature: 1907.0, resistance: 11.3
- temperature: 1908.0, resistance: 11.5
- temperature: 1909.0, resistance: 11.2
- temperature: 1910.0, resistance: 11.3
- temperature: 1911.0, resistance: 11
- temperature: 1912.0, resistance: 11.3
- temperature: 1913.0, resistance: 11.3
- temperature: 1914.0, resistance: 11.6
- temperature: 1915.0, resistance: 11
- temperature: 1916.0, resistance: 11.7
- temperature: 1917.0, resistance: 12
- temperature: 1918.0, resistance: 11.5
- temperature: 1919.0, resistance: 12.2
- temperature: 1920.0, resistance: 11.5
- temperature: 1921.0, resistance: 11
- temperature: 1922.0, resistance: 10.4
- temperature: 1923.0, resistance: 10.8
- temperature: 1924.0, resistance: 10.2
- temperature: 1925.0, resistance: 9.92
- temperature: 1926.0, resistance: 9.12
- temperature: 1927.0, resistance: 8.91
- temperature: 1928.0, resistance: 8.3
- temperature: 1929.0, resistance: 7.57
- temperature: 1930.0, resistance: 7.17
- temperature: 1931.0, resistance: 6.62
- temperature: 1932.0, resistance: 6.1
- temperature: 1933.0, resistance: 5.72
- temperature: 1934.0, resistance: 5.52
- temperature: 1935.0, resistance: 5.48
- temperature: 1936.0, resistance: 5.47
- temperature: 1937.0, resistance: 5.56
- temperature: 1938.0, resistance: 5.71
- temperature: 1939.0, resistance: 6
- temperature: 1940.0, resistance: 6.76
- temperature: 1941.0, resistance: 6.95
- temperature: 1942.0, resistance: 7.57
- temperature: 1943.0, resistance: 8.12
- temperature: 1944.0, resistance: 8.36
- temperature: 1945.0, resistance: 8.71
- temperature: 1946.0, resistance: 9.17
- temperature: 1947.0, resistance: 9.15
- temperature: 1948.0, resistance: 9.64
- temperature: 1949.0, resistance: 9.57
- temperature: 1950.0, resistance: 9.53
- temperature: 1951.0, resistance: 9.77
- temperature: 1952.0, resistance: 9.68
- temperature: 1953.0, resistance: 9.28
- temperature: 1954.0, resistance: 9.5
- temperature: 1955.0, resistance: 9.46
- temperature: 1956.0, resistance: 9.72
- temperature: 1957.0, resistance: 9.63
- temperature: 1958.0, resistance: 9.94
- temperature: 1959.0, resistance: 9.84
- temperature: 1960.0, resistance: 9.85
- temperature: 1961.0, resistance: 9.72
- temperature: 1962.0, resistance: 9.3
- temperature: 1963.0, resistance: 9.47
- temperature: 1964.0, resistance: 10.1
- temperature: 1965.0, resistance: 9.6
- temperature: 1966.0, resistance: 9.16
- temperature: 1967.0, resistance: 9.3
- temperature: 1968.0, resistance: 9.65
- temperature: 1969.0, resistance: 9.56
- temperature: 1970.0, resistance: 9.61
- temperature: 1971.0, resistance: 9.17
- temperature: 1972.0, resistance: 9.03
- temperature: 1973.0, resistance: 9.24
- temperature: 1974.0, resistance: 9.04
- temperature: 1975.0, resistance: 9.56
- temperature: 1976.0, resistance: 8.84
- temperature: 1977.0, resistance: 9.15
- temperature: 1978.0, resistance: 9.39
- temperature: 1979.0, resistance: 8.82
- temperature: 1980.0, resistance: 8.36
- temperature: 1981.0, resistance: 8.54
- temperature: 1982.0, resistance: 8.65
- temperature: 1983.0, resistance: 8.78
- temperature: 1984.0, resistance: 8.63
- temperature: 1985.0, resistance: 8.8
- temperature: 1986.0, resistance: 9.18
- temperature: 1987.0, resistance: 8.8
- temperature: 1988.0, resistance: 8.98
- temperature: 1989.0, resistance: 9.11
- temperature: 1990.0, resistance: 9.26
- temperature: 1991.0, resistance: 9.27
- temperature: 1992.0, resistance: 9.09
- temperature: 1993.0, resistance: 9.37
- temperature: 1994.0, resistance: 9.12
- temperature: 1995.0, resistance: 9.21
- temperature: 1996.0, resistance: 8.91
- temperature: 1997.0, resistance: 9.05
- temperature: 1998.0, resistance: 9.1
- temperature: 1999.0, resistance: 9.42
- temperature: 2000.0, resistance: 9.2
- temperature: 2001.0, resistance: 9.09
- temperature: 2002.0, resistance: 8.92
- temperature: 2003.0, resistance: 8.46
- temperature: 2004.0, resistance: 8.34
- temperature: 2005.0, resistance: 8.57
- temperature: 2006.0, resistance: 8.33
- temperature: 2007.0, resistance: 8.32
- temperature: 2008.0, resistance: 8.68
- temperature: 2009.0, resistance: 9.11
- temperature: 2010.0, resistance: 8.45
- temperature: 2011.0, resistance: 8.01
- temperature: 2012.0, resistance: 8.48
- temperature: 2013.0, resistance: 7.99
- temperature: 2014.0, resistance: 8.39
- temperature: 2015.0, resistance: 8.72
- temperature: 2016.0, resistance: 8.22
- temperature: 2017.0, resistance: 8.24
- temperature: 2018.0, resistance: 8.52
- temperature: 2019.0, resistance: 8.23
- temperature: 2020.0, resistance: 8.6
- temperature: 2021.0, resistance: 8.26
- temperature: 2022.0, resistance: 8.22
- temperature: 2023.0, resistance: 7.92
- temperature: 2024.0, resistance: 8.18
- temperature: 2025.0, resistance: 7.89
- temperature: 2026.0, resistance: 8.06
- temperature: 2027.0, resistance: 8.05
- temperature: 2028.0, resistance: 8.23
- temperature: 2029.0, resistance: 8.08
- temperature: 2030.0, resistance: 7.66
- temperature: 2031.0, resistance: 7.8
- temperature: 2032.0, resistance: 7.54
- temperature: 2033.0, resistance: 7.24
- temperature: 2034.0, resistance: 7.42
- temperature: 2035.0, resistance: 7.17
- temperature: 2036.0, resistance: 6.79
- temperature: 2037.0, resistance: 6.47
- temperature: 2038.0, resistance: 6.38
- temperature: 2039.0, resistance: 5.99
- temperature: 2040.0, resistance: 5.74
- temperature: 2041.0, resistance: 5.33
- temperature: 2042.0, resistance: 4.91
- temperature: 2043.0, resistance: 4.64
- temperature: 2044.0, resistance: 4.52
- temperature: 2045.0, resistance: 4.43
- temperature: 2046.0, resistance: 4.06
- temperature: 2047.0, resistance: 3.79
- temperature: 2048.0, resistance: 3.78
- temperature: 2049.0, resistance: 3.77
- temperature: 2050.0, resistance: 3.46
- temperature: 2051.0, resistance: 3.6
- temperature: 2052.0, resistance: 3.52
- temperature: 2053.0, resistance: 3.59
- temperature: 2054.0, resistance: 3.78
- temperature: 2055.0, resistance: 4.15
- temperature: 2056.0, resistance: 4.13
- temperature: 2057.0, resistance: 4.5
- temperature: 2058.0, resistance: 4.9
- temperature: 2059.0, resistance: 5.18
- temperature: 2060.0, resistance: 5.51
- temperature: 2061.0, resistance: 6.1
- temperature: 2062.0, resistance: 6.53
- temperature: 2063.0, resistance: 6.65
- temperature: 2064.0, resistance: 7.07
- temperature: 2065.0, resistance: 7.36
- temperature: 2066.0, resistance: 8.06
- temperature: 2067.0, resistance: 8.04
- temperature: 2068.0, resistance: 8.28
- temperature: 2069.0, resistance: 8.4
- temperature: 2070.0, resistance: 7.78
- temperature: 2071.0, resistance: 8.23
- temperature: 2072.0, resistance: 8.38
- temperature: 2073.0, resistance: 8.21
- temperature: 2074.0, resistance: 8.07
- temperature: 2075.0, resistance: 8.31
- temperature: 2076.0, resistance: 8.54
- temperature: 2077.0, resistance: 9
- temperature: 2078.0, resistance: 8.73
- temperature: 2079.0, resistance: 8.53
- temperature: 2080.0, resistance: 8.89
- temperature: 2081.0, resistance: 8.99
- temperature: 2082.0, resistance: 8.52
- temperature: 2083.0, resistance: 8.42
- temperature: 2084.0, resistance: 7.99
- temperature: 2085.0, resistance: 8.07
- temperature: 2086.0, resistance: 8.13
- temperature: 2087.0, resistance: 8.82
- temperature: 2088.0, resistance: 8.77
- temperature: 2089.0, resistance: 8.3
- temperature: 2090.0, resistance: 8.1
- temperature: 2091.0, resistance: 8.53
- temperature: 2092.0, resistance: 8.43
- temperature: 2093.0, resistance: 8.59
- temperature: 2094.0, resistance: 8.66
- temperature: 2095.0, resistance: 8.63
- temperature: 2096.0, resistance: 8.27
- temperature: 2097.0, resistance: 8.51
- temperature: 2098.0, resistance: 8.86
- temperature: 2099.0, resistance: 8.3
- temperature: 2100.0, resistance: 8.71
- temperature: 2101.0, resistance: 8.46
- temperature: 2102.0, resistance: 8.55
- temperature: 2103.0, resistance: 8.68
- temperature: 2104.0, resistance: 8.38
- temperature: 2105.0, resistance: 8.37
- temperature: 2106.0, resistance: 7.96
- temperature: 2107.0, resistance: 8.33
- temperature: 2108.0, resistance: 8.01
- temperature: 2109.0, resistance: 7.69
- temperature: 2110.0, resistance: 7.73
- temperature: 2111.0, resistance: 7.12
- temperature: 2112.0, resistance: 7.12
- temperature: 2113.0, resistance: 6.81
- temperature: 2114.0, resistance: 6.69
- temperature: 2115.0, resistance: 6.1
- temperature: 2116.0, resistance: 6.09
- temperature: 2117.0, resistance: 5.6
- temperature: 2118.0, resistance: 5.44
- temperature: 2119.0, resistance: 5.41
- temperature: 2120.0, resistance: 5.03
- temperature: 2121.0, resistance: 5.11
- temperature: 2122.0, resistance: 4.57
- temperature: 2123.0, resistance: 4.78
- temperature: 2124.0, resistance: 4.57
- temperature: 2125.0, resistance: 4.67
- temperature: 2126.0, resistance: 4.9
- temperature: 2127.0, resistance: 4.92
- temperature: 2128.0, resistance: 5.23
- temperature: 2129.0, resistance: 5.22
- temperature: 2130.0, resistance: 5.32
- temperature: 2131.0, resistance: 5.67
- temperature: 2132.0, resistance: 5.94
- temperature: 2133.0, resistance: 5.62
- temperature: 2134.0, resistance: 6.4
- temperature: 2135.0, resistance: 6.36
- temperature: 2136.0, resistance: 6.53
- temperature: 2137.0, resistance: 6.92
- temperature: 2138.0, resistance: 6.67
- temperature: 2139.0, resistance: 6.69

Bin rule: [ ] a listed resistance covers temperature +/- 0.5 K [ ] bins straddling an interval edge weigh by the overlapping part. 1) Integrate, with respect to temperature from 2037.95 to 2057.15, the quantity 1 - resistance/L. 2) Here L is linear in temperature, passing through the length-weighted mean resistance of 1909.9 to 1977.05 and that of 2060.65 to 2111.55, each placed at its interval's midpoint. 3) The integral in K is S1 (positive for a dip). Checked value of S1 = 9.3 K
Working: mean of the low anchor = 9.13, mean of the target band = 4.36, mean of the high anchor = 8.2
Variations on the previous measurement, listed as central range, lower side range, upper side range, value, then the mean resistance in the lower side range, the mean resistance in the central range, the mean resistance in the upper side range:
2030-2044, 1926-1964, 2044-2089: 1.3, 8.22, 6.39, 6.65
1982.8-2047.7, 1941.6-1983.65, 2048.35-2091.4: 2.4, 9.25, 7.89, 7.01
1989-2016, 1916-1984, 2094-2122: -1.3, 8.9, 8.8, 7.38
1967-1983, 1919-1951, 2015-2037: -2.1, 8.17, 9.1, 7.91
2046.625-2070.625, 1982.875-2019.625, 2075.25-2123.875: 7.7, 8.77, 5.52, 7.71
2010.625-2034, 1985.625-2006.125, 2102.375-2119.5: 1.3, 9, 8.1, 7.16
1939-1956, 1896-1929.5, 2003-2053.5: 1.5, 10.8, 8.77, 6.93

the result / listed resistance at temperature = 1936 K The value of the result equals 5.47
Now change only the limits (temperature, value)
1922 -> 10.4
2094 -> 8.66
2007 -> 8.32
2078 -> 8.73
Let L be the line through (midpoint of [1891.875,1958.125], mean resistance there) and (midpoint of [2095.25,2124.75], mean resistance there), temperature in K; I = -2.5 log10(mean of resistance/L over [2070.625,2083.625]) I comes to -0.14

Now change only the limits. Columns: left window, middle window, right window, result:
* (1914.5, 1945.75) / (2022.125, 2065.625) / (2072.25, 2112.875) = 0.38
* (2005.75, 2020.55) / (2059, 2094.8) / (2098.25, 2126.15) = -0.10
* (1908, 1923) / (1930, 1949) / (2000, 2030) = 0.43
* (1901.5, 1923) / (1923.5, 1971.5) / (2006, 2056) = 0.16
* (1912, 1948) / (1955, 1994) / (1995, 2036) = -0.09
